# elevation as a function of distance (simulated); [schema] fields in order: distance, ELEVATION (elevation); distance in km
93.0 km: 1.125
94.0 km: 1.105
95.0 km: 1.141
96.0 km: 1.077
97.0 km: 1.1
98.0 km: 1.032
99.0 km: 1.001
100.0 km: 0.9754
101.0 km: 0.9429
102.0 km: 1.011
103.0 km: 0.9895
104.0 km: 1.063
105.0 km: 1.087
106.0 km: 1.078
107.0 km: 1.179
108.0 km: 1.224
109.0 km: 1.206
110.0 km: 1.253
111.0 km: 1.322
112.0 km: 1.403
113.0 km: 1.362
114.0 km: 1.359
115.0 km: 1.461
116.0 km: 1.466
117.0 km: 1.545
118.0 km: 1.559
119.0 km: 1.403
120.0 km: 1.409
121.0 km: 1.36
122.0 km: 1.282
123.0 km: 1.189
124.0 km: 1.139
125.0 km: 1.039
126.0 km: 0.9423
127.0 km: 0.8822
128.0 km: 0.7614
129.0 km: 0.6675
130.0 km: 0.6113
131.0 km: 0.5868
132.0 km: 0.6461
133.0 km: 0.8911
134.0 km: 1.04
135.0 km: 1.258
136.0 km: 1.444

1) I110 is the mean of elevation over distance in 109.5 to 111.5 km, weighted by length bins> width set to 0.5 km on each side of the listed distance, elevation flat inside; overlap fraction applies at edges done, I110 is 1.29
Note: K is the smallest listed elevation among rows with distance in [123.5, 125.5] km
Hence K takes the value 1.039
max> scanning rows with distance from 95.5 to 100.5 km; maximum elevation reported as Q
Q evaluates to 1.1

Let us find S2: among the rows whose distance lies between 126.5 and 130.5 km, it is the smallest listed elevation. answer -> 0.6113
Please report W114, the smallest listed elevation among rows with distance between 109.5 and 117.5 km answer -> 1.253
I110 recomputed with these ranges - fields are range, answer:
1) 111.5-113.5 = 1.38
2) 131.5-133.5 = 0.769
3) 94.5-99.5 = 1.07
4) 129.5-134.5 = 0.755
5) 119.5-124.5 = 1.28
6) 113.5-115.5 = 1.41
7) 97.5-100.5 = 1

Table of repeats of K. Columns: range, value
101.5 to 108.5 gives 0.9895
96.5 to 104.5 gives 0.9429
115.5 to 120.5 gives 1.403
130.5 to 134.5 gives 0.5868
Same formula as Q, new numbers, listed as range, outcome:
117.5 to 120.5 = 1.559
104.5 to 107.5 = 1.179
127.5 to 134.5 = 1.04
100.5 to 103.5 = 1.011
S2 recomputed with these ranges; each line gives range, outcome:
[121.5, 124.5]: 1.139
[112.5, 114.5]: 1.359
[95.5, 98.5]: 1.032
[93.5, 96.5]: 1.077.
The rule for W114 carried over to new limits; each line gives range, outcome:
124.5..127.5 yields 0.8822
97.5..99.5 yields 1.001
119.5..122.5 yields 1.282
